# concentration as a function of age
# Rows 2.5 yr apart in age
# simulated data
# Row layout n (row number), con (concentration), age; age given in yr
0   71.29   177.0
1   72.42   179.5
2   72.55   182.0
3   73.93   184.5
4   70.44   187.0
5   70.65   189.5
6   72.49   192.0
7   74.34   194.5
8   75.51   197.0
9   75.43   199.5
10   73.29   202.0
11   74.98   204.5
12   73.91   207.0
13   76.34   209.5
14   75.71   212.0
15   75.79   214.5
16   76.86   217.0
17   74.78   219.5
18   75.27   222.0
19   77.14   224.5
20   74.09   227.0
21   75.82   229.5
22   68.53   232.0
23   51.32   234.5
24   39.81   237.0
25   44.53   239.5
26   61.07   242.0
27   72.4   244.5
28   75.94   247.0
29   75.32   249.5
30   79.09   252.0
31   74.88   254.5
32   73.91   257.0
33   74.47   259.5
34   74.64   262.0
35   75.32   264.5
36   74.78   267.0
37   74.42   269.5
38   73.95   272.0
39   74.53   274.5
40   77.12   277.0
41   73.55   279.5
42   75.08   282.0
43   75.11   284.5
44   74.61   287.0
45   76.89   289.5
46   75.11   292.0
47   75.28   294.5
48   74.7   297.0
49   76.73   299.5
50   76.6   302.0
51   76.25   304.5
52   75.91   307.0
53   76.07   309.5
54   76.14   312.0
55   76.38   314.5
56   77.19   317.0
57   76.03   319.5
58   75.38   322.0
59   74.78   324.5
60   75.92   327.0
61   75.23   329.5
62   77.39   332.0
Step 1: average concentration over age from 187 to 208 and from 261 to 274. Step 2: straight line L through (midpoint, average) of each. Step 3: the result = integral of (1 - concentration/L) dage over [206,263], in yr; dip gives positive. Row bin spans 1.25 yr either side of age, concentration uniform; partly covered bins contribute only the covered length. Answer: 2.8 yr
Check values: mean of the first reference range 73.6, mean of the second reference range 74.6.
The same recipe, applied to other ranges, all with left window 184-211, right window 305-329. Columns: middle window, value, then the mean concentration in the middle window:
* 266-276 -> 0.09 yr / 74.5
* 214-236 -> 0.76 yr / 71.7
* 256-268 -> 0.05 yr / 74.6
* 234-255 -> 3.03 yr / 63.9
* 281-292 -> 0.00 yr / 75.4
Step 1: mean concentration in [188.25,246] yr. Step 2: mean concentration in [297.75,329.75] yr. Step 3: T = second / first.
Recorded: 1.09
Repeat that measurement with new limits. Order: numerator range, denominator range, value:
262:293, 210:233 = 1.00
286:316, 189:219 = 1.02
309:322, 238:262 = 1.09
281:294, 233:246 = 1.38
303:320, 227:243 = 1.31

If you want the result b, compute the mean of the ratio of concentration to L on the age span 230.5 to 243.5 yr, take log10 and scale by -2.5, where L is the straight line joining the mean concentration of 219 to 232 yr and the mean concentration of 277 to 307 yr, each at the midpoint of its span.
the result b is 0.36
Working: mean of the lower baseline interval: 74.8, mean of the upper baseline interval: 75.5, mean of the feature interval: 53.9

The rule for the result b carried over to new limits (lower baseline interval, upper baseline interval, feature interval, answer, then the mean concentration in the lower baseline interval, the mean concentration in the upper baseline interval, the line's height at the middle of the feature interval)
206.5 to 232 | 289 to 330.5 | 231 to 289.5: 0.08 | 75.3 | 75.9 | 75.6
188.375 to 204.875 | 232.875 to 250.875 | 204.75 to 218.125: -0.09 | 73.8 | 60.4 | 69.4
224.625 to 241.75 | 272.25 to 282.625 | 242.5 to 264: -0.12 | 60.3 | 75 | 67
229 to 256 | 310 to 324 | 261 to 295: -0.07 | 65.1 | 76.1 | 70.4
